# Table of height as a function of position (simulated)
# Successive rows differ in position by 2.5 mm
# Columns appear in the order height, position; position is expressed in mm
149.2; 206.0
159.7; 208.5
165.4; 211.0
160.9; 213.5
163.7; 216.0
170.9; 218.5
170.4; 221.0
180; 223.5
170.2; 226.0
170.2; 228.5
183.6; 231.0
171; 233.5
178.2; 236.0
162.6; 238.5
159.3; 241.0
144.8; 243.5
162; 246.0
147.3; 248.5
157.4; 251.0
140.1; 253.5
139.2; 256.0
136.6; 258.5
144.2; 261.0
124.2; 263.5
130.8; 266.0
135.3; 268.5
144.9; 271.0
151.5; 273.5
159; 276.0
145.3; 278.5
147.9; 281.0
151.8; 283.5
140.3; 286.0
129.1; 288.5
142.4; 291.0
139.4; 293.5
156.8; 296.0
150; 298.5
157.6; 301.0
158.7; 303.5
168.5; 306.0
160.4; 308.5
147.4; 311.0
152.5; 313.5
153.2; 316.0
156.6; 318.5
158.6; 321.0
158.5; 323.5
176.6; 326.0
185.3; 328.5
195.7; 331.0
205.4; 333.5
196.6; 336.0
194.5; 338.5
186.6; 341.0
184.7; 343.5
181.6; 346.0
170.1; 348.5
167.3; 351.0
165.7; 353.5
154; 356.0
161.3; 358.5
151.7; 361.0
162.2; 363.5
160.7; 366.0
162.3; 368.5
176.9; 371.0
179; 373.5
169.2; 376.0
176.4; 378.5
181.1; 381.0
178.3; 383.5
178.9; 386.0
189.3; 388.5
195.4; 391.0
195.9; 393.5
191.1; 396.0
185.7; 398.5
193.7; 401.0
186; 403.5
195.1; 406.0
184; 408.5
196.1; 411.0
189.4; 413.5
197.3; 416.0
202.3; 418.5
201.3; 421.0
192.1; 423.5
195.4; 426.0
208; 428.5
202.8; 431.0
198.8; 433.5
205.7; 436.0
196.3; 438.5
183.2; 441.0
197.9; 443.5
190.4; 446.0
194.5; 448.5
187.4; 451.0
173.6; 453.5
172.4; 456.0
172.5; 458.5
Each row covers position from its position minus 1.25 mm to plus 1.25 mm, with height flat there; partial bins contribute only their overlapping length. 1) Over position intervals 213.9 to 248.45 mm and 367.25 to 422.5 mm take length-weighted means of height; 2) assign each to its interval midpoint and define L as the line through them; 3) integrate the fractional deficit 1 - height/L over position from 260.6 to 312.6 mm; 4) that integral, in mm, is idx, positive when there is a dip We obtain 8.04 mm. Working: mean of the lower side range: 167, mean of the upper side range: 187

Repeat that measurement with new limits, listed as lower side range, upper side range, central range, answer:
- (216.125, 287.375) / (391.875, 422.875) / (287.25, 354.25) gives 2.0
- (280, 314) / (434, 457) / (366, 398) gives -1.4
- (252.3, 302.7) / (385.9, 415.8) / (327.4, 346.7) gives -2.9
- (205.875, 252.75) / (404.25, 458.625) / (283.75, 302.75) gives 3.0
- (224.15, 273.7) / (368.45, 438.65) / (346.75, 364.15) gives 1.6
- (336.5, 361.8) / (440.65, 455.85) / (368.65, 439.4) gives -3.7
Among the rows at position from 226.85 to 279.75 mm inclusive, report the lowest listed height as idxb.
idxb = 124.2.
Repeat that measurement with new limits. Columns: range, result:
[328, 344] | 184.7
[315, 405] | 151.7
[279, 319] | 129.1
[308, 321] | 147.4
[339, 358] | 154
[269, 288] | 140.3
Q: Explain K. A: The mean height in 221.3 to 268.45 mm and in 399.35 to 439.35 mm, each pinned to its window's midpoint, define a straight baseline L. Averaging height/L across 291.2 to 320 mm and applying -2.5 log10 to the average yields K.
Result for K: 0.10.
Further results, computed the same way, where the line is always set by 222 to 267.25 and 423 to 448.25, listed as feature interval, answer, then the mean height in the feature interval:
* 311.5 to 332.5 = 0.037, 167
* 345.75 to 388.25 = 0.080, 169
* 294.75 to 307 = 0.065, 158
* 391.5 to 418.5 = -0.009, 192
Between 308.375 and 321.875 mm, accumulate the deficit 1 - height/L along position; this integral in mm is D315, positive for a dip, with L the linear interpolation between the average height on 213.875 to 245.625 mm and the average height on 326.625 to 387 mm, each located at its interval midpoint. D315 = 1.50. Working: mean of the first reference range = 168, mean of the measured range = 154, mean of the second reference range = 176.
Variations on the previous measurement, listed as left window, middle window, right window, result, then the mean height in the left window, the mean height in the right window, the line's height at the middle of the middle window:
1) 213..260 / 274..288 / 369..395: 1.6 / 161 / 182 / 168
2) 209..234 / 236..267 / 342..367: 4.1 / 170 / 166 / 169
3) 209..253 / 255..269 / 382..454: 2.9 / 165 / 193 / 170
